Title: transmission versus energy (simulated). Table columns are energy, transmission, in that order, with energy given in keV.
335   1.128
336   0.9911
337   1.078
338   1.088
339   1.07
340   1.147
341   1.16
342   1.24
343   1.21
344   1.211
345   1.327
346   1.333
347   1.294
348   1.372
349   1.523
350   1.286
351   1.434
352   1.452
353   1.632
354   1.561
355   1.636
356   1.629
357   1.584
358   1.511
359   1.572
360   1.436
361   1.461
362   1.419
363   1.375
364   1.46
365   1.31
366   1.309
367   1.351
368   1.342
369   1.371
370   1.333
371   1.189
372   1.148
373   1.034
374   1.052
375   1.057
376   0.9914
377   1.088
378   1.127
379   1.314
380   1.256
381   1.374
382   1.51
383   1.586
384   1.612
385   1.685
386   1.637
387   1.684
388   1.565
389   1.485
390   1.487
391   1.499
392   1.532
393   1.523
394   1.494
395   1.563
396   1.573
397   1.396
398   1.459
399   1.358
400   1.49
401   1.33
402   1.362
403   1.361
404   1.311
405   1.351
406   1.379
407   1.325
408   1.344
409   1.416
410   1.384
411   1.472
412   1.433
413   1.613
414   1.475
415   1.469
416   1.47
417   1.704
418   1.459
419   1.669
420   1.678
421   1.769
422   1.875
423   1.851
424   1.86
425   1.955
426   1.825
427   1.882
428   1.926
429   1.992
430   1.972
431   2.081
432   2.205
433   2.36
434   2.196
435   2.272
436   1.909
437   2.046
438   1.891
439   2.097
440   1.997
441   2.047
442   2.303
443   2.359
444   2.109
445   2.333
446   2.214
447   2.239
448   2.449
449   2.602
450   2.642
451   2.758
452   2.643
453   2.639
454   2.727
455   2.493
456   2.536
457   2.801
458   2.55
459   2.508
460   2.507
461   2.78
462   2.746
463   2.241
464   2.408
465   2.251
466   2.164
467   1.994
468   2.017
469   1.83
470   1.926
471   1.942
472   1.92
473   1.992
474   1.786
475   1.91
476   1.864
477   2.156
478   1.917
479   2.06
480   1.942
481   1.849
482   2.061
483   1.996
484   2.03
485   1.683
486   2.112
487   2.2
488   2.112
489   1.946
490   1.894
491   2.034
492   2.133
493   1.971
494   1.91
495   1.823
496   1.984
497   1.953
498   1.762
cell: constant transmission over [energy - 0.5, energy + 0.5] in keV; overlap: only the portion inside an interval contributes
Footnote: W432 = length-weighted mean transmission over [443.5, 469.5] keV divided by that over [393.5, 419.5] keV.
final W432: 1.68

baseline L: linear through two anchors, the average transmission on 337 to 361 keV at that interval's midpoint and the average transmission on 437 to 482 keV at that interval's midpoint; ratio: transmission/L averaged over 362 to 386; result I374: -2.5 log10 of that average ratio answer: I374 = 0.20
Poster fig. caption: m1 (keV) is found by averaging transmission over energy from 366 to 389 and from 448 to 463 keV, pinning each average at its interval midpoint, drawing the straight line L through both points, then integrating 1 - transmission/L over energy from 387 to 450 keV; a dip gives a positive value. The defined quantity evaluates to 7.8 keV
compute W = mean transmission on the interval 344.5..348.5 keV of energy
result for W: 1.33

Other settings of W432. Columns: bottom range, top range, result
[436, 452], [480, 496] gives 0.87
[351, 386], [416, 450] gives 1.47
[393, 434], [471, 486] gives 1.20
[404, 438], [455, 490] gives 1.23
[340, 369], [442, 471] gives 1.71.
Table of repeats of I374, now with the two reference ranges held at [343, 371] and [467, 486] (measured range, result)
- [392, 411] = 0.14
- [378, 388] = 0.02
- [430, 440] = -0.19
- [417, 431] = -0.07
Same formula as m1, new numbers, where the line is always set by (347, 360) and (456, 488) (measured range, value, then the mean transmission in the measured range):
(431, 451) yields -2.63 keV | 2.23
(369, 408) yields 7.18 keV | 1.38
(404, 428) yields 3.23 keV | 1.59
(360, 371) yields 1.41 keV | 1.37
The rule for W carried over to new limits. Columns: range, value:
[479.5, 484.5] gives 1.98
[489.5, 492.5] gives 2.02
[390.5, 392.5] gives 1.52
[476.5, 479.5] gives 2.04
